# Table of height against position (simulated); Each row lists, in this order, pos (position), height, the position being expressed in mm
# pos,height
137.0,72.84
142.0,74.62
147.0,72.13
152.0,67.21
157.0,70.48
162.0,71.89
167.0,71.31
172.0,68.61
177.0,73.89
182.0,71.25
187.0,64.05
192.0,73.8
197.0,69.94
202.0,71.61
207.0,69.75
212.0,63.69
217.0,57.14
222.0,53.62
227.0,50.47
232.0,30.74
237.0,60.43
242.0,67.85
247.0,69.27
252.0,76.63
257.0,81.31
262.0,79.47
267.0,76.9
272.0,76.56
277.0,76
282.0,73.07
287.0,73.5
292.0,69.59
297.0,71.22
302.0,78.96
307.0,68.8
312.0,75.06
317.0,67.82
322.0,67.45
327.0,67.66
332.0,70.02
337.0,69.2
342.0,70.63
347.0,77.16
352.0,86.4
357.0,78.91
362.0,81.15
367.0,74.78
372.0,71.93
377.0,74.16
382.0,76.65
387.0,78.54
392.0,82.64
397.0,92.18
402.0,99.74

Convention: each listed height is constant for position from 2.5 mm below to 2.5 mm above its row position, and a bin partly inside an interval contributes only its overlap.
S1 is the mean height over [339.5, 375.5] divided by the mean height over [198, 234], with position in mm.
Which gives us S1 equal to 1.3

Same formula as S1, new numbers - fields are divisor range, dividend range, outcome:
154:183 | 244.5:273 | 1.08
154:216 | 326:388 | 1.08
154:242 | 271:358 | 1.13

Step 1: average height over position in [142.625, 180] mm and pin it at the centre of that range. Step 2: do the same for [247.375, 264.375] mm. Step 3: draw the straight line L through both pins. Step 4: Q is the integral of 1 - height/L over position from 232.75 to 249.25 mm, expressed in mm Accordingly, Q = 3.2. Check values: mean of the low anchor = 71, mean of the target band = 62.1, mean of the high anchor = 77.9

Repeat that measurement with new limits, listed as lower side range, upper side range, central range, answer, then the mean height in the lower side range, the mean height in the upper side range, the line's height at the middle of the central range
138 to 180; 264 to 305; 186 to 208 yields 0.6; 71.3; 74.5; 72.3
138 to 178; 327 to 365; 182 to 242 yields 9.3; 71.2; 75.6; 72.5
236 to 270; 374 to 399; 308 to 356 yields 3.2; 73.7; 80.4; 77.7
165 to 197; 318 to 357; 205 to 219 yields 1.5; 70.4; 72.9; 70.9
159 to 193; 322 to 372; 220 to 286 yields 4.6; 70.5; 74.6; 72.4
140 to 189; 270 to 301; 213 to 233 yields 6.0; 70.6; 73.5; 72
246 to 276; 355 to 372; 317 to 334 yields 2.0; 77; 77.3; 77.2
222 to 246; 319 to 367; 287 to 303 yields -1.9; 53.6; 74.2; 65.1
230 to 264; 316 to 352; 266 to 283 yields -1.9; 66.9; 71.2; 68.2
